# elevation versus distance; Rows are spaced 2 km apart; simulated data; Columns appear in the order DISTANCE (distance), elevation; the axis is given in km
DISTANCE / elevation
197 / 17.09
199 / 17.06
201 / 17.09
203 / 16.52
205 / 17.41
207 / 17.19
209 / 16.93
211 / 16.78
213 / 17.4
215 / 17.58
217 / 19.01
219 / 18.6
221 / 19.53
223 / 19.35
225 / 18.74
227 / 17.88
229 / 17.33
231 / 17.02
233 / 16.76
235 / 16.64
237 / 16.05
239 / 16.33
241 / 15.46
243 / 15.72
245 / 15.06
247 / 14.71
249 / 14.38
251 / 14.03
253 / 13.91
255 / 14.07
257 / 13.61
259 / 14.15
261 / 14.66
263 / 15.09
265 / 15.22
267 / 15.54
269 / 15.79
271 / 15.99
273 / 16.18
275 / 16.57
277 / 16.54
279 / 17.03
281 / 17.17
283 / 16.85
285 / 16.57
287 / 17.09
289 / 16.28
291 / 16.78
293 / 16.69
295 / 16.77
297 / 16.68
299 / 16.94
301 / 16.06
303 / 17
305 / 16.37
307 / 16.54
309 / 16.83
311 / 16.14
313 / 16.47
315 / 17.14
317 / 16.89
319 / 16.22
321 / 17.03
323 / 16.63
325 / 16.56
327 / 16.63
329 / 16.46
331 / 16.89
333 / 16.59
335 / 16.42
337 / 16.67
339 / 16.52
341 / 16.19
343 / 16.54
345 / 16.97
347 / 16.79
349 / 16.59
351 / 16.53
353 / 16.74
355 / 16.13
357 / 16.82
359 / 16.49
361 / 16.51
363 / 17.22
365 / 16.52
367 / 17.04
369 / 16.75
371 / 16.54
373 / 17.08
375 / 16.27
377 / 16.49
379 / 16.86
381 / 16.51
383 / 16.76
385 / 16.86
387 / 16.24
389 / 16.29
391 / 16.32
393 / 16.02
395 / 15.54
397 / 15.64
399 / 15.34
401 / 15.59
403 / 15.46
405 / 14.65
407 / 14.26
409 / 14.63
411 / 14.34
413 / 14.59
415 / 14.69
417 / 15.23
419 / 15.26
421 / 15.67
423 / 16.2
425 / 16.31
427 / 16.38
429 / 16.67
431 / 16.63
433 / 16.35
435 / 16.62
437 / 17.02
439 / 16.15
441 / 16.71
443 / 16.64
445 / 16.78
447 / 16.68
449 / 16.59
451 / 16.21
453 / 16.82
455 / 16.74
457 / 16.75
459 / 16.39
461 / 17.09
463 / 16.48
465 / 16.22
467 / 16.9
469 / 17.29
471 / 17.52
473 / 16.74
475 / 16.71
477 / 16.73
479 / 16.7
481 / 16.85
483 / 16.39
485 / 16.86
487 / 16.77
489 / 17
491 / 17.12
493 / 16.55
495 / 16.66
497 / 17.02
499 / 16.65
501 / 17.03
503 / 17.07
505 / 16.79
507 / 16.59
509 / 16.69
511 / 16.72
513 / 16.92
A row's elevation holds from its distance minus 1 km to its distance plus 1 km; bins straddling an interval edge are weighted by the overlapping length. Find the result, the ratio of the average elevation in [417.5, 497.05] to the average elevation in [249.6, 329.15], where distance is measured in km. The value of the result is 1.03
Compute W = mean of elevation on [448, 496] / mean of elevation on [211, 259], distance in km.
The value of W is 1.0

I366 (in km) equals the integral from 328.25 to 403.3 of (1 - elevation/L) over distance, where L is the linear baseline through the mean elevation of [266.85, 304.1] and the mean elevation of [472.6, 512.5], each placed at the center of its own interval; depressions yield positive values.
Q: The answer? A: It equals 0.9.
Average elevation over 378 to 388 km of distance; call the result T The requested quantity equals 16.6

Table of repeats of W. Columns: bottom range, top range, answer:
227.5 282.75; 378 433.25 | 1.01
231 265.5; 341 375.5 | 1.10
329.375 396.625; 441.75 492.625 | 1.01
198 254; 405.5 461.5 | 0.96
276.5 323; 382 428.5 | 0.93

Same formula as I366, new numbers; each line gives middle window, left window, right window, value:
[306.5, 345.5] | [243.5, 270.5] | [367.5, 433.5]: -3.45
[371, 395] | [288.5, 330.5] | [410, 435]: -0.65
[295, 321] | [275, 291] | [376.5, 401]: 0.02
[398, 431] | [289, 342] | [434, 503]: 2.64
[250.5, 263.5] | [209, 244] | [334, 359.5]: 2.27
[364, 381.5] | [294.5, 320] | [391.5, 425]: -1.06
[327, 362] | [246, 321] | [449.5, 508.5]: -0.75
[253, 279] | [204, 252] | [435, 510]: 2.45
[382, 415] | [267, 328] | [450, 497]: 2.34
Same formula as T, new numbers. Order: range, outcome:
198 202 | 17.1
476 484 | 16.7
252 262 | 14.1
